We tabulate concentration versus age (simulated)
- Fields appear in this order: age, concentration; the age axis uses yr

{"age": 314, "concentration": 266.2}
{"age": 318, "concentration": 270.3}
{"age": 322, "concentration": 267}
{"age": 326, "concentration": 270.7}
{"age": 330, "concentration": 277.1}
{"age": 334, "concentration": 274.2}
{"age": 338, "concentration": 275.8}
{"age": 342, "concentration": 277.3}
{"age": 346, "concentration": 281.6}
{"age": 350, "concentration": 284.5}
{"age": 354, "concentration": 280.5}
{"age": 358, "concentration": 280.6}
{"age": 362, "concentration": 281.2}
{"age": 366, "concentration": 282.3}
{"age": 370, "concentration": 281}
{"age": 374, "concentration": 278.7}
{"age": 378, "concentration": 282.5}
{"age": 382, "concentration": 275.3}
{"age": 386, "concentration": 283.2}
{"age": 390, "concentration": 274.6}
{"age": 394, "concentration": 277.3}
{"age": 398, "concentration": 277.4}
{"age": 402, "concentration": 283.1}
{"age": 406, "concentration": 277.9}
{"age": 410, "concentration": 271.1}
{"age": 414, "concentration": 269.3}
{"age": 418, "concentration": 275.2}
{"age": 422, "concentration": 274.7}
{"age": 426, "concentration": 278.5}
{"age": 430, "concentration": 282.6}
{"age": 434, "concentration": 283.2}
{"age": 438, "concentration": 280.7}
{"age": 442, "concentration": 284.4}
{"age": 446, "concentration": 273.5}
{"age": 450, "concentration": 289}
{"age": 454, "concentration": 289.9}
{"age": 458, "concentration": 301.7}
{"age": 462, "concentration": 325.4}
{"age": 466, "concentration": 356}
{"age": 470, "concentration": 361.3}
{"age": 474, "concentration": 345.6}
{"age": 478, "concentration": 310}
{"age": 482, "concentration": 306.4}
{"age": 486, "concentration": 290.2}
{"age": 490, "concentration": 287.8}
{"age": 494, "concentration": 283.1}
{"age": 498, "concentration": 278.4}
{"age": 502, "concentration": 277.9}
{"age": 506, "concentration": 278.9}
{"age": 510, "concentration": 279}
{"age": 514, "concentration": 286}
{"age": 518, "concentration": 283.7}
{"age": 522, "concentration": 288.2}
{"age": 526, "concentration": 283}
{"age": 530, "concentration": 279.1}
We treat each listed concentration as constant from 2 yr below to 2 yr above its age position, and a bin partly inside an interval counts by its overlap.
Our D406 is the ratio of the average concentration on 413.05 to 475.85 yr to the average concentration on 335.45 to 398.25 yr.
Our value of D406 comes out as 1.1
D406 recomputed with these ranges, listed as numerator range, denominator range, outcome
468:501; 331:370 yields 1.10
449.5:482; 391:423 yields 1.17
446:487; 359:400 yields 1.13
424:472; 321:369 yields 1.08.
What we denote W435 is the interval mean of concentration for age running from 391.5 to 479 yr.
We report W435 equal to 294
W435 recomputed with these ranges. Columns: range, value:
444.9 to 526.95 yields 299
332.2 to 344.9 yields 276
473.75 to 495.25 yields 301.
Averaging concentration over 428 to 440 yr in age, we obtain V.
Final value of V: 282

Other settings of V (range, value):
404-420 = 273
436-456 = 284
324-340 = 274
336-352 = 280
